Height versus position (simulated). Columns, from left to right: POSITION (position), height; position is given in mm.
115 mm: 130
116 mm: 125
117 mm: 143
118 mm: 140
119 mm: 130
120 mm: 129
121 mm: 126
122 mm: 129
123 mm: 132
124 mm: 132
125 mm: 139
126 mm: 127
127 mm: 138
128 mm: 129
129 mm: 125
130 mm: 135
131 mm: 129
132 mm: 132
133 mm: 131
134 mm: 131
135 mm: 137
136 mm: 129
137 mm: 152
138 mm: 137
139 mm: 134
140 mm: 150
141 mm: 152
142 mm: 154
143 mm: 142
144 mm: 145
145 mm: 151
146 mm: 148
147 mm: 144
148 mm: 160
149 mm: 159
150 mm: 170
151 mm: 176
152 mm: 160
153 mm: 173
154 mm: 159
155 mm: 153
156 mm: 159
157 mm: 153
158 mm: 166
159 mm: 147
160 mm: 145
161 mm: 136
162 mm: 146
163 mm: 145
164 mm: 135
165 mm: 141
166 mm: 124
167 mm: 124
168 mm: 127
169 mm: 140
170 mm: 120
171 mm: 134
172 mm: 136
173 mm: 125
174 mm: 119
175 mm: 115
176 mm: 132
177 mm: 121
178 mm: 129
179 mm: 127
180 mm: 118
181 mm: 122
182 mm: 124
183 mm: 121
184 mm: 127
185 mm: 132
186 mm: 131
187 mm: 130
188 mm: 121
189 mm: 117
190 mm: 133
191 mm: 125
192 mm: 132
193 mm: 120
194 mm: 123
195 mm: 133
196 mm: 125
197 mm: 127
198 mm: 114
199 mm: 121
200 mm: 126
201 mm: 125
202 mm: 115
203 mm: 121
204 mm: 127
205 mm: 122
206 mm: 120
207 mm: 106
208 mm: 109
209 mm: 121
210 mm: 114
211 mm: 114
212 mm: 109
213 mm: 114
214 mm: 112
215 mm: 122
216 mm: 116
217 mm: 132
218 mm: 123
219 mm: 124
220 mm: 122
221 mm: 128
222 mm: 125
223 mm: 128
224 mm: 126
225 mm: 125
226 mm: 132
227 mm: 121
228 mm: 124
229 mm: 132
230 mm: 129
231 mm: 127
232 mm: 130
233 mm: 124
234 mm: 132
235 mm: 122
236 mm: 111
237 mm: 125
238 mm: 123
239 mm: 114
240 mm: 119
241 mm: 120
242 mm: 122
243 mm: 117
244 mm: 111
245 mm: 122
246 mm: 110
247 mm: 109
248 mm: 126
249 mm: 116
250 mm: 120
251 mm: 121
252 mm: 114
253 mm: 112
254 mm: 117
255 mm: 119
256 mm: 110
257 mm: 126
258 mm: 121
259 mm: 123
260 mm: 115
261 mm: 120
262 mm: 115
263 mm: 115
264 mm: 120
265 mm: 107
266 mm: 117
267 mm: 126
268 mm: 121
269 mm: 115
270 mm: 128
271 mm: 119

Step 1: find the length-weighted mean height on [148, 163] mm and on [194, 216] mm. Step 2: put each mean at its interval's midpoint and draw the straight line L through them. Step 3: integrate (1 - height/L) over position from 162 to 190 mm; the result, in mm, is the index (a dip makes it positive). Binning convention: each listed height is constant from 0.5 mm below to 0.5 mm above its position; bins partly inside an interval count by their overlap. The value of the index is 2.7 mm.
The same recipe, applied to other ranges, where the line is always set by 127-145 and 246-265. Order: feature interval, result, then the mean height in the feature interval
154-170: -1.05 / 143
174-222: 1.95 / 122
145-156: -1.95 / 160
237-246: 0.10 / 118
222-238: -0.53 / 126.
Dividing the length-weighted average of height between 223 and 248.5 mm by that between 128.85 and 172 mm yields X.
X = 0.8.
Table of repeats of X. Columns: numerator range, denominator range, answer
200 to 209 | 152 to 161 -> 0.76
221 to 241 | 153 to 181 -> 0.91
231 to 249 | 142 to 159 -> 0.76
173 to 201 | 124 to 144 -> 0.91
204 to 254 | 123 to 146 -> 0.87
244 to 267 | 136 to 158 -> 0.76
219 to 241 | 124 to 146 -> 0.90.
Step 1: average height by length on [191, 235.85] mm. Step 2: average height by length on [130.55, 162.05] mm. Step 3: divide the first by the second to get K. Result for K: 0.8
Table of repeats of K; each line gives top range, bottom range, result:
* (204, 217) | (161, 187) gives 0.90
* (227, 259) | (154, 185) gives 0.90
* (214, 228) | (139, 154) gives 0.80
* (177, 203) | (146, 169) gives 0.83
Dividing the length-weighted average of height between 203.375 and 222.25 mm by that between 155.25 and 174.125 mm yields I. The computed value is 0.9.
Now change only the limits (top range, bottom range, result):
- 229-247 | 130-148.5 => 0.85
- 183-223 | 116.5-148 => 0.89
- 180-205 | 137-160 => 0.81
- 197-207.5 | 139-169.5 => 0.80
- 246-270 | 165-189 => 0.93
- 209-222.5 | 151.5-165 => 0.79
